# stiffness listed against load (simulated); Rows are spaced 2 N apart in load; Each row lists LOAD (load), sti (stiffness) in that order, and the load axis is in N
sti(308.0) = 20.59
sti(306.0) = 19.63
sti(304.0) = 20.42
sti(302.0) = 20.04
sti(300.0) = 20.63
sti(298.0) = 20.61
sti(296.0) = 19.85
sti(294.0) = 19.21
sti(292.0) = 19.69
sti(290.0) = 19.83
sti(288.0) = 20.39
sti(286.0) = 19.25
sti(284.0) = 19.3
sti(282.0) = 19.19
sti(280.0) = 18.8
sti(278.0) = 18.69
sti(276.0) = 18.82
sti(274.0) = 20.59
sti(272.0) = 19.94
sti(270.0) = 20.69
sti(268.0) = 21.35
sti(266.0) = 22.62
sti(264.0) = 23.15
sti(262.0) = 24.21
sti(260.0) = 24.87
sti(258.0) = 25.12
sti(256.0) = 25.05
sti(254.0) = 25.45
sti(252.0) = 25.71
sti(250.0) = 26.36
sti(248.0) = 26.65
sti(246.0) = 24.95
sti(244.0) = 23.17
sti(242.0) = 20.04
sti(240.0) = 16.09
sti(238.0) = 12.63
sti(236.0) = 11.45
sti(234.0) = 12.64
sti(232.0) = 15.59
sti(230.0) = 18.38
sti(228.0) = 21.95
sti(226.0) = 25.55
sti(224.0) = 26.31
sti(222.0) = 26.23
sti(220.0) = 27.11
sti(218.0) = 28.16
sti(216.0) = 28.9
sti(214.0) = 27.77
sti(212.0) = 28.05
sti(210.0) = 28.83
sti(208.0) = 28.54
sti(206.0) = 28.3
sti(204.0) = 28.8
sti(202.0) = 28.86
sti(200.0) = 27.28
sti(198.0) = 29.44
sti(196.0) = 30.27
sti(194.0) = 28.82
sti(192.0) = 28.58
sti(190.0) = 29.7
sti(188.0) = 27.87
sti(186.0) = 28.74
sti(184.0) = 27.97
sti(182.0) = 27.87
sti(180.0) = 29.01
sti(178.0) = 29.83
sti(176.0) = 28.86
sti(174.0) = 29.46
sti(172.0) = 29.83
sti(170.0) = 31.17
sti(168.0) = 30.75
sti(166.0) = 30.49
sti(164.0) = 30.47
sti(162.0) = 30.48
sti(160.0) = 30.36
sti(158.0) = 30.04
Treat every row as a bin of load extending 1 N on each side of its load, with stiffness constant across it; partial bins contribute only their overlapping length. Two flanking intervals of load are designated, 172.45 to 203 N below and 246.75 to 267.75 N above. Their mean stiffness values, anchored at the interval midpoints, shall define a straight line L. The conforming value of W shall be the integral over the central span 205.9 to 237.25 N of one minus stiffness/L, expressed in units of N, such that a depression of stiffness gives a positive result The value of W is 3.7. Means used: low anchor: 28.9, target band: 23.8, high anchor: 24.8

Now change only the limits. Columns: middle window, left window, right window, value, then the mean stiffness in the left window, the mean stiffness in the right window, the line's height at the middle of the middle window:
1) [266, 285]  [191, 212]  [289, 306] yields 1.9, 28.7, 20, 22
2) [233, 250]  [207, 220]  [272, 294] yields 3.9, 28.3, 19.5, 24.7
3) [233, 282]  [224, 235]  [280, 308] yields -3.8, 19.5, 19.8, 19.6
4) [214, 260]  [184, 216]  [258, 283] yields 3.9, 28.6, 21.2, 24.8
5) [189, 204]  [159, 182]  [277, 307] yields -0.7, 30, 19.7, 27.8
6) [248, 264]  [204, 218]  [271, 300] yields -1.5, 28.4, 19.6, 23.1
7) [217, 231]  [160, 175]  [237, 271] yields 0.4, 30.4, 22.8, 25.4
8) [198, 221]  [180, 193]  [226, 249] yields -4.0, 28.5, 18.8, 24.1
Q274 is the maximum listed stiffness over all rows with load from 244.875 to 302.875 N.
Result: 26.65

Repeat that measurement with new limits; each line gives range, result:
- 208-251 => 28.9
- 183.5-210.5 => 30.27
